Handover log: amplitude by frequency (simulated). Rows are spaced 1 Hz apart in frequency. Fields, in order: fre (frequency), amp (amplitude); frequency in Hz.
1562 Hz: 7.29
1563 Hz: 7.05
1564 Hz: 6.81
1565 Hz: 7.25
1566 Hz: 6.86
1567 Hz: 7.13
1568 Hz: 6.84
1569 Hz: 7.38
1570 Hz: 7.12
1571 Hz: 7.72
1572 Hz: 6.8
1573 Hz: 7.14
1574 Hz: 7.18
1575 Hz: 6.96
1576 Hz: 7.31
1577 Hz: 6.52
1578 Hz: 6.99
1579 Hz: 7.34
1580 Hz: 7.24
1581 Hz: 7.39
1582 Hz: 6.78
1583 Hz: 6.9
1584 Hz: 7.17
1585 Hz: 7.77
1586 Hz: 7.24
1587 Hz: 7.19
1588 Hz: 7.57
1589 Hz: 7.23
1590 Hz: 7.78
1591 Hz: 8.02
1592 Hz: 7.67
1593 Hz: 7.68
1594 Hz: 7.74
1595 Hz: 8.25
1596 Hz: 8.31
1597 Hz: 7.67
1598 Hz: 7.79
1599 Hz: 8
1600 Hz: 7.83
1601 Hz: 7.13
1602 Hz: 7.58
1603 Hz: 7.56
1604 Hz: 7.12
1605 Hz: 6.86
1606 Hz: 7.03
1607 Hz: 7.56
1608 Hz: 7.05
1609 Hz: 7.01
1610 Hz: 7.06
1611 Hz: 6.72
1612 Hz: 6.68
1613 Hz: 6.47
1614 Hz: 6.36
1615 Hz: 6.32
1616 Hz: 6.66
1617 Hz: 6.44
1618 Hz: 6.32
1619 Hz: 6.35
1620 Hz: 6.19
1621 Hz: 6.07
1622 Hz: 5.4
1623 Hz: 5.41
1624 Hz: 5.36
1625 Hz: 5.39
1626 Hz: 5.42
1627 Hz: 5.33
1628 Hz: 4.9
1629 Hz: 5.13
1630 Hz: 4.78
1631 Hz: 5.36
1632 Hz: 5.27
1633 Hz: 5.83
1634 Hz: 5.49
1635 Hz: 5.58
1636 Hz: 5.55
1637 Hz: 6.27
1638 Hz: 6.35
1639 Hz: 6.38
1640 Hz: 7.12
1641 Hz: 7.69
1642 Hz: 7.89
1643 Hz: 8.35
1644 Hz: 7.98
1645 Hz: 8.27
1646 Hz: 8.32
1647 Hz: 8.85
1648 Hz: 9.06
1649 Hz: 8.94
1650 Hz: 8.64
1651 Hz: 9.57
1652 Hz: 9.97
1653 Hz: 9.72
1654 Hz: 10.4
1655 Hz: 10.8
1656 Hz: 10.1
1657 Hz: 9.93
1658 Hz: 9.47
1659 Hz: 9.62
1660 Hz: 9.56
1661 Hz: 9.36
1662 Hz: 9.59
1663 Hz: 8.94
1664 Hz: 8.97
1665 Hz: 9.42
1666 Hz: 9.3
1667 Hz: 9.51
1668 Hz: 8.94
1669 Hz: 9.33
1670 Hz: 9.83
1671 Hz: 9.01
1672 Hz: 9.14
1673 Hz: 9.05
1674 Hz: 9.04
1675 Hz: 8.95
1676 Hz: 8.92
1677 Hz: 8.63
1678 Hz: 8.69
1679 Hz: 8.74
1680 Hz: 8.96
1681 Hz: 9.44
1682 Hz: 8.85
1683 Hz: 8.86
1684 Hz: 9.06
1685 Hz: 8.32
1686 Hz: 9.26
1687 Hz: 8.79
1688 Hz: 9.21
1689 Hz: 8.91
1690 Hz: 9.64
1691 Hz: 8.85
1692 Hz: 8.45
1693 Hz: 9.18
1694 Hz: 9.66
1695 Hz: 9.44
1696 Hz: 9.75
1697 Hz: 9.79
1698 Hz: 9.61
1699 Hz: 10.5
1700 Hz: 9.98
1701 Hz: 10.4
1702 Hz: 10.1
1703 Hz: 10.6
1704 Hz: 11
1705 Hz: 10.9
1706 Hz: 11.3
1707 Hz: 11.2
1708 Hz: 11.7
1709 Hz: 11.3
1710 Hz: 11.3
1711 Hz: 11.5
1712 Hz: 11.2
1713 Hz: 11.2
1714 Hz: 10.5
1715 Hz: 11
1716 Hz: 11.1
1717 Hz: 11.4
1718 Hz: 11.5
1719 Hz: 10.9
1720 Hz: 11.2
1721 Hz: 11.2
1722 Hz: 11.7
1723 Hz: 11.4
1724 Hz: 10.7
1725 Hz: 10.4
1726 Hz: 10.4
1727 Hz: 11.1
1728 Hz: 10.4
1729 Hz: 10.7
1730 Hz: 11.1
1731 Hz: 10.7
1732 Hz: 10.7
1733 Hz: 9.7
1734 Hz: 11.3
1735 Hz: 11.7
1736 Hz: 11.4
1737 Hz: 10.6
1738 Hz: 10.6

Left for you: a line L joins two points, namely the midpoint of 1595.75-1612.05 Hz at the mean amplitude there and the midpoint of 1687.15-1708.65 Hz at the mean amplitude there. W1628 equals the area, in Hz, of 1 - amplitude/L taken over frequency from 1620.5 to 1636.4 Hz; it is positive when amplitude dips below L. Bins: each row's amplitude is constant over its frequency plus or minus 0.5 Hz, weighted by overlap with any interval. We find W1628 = 5.2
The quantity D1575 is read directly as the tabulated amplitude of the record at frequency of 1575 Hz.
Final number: 6.96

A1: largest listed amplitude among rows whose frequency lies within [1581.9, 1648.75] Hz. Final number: 9.06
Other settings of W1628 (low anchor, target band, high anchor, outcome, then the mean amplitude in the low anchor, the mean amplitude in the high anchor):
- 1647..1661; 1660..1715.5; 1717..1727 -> 3.57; 9.63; 11.1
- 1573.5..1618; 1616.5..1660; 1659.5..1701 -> 5.39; 7.24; 9.22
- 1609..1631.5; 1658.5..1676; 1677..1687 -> -2.32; 5.94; 8.89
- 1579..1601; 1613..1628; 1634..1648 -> 3.00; 7.57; 7.28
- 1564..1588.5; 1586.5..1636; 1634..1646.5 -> 3.30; 7.15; 7.08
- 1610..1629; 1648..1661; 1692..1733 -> -3.22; 5.99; 10.7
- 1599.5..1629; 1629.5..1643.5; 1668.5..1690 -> 2.03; 6.45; 9.01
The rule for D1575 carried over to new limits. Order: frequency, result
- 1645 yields 8.27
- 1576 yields 7.31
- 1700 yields 9.98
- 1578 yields 6.99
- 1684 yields 9.06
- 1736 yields 11.4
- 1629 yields 5.13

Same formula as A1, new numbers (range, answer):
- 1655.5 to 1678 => 10.1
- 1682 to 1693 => 9.64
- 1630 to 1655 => 10.8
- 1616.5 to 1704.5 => 11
